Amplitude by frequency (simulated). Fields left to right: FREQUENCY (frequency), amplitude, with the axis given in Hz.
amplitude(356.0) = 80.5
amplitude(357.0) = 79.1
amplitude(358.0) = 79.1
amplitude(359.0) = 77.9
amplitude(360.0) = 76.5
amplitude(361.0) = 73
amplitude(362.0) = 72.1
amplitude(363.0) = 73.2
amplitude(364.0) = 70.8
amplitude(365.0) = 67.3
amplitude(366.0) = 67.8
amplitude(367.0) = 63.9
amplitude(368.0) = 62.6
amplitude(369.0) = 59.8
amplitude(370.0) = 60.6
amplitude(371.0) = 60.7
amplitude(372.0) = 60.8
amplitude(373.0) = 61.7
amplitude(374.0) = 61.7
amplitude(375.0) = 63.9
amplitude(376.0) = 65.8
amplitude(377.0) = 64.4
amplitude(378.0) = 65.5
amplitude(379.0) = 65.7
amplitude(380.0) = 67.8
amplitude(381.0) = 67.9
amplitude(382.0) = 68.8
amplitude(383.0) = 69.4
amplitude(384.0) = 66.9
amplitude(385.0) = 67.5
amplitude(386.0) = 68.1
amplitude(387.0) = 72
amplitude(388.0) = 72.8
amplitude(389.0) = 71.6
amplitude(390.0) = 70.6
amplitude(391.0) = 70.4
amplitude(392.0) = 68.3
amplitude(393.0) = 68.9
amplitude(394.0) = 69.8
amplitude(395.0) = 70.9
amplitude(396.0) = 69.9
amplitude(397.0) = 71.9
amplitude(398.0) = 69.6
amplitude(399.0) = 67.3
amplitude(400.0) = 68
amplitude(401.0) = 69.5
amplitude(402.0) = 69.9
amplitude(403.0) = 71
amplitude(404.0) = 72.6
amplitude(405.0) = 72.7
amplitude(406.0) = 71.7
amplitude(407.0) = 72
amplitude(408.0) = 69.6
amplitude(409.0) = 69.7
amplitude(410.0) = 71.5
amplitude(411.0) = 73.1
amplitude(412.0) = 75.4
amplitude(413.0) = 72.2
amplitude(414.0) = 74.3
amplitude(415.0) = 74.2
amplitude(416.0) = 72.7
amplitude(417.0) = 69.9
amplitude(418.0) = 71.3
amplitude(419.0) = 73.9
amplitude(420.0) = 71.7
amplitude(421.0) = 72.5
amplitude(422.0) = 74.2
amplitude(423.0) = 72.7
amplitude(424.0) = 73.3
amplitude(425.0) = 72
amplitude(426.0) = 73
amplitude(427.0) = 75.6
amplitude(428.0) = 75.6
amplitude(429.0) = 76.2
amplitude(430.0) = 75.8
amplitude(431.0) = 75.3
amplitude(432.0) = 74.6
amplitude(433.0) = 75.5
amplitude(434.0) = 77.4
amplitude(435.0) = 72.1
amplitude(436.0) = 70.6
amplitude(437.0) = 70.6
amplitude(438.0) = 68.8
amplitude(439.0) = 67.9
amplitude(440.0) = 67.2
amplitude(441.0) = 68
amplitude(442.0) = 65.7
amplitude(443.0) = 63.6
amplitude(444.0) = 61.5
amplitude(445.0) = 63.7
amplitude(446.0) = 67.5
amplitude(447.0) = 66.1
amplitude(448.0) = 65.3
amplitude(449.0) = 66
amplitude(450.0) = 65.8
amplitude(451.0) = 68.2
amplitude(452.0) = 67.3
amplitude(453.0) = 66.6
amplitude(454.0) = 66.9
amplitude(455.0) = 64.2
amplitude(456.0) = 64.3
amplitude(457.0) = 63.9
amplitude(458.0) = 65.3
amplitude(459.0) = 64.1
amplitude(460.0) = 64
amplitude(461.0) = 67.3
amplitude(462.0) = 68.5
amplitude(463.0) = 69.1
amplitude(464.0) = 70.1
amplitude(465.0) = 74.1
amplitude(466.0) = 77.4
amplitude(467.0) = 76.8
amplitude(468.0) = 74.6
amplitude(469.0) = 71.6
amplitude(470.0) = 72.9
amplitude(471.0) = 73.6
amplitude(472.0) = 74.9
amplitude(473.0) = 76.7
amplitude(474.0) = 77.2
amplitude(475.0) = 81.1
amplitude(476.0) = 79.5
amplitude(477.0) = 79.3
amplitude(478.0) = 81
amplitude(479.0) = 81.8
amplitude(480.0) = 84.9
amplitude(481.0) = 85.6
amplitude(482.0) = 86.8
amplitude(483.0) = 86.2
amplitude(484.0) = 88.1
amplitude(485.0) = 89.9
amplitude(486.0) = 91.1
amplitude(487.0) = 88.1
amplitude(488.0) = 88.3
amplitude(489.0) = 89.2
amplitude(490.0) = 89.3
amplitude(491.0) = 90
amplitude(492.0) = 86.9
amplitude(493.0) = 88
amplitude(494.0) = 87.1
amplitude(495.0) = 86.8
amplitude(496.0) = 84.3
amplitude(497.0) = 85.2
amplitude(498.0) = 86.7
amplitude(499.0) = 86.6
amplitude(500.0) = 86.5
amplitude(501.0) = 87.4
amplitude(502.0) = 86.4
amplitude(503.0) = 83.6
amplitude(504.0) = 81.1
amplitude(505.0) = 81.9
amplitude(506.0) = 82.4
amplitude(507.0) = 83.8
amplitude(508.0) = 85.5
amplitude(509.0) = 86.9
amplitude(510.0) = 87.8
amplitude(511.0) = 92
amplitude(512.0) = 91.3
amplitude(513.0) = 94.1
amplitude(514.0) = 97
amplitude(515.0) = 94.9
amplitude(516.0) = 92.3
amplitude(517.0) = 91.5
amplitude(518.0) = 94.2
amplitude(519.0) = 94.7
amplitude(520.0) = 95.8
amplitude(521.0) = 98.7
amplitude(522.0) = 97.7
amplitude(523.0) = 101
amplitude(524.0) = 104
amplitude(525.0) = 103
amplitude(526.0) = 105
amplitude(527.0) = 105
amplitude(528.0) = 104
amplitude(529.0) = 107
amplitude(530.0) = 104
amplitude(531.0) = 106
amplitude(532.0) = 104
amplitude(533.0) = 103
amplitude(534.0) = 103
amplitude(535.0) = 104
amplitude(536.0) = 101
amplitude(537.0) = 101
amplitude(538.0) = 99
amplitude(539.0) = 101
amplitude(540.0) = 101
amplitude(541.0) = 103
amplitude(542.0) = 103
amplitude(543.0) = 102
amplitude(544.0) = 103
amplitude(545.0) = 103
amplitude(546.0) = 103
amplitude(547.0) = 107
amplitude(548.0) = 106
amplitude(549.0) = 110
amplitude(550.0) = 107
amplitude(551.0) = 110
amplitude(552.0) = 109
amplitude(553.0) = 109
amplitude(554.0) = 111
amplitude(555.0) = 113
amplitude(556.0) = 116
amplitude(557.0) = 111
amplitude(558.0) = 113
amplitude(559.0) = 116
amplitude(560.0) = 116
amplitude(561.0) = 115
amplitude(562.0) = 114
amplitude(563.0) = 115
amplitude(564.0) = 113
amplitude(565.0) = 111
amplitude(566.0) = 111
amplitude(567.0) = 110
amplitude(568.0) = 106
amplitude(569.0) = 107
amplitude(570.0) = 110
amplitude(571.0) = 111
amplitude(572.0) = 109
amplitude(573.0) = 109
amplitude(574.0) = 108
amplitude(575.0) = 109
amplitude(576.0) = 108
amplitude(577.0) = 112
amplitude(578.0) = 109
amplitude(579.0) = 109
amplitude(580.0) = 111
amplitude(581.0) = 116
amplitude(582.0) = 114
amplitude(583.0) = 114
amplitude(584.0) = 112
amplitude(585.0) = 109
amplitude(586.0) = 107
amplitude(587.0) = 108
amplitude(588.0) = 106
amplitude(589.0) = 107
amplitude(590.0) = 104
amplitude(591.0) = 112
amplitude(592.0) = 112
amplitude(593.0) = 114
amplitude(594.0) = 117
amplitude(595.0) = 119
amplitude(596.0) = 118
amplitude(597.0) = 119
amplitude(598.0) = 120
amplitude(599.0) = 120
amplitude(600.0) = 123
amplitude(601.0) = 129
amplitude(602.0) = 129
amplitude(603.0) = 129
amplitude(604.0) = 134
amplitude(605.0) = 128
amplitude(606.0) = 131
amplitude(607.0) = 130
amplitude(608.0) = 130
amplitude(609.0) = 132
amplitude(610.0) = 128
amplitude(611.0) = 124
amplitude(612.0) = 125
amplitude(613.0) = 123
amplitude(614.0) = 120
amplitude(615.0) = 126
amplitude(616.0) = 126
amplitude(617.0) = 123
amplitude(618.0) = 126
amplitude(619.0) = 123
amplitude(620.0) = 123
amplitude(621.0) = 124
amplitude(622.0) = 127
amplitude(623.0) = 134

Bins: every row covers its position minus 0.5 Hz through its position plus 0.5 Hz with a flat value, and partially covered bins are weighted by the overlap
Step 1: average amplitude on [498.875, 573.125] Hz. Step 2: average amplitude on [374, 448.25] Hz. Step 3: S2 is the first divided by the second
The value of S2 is 1.4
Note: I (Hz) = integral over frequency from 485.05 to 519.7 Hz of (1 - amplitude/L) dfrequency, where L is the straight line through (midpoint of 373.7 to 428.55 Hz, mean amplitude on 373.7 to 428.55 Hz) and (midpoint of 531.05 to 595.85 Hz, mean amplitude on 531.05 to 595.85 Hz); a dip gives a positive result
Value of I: 2.2 Hz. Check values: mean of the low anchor 70.5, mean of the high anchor 109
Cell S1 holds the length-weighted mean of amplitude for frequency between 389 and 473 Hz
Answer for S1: 70.5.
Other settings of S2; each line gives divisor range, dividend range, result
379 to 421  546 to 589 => 1.56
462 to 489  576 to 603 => 1.43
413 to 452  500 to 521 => 1.26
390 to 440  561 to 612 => 1.61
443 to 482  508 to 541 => 1.38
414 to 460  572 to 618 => 1.69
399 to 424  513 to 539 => 1.40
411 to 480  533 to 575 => 1.51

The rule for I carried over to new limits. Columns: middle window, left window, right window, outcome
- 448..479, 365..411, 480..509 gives 3.8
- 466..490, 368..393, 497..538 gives 1.4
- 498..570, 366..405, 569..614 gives 1.5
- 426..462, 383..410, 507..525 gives 4.9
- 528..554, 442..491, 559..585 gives -1.1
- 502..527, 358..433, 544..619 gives 1.6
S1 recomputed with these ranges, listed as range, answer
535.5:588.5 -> 109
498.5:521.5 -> 89.4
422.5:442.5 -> 72.4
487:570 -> 99.3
